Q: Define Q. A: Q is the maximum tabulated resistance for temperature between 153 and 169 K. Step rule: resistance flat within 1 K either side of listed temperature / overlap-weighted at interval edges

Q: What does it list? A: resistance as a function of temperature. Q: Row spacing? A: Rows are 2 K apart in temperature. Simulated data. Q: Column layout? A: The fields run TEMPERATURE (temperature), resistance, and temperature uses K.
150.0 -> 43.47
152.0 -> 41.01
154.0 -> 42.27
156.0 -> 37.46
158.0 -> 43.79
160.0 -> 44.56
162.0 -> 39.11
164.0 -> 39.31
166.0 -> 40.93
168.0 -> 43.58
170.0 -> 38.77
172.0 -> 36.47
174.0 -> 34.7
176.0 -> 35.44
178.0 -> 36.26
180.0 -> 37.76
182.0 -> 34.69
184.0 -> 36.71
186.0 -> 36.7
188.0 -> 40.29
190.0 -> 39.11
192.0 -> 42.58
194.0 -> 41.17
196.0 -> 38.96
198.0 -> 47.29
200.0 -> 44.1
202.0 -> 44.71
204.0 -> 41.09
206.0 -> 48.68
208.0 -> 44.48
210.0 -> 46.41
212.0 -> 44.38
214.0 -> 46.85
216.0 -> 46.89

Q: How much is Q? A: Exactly 44.56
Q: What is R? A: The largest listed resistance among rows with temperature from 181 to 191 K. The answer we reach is 40.29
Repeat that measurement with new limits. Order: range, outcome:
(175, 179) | 36.26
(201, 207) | 48.68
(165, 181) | 43.58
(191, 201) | 47.29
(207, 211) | 46.41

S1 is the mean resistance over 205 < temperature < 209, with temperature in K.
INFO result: 46.6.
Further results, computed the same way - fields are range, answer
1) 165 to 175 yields 38.9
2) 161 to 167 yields 39.8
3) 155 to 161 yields 41.9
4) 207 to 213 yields 45.1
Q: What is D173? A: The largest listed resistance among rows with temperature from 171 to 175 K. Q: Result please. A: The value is 36.47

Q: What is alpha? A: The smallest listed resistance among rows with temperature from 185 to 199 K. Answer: 36.7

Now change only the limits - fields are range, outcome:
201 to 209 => 41.09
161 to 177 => 34.7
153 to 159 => 37.46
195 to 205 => 38.96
